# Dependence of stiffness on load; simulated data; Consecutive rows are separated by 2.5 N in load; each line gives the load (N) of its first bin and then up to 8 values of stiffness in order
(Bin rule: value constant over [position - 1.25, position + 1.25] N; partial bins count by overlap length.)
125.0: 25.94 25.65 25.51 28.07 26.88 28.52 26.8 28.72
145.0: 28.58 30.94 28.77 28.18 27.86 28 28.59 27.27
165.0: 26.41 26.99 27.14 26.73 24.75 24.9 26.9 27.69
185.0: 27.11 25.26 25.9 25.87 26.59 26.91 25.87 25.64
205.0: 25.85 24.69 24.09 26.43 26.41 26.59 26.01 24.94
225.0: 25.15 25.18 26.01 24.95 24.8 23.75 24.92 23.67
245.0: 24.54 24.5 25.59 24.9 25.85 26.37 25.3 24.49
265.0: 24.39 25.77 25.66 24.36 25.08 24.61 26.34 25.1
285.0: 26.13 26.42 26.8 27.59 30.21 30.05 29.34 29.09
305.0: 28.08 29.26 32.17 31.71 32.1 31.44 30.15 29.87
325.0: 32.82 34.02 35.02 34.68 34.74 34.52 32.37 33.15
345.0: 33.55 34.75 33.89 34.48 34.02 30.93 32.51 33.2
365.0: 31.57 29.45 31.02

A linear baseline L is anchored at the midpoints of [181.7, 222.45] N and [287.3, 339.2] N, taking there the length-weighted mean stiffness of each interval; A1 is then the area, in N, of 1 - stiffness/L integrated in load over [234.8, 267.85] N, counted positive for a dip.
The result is 3.92 N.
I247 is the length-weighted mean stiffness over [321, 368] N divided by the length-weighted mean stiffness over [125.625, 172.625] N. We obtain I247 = 1.20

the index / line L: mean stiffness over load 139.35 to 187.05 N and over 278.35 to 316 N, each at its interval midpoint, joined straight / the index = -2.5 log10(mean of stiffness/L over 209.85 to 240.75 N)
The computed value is 0.11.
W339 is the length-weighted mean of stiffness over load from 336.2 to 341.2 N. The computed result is 33.5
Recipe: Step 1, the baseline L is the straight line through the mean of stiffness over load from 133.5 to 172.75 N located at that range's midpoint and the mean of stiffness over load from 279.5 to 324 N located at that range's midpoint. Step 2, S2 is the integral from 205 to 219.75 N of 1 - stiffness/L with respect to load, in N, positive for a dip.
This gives 1.4 N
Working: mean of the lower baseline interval 27.9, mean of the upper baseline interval 29.1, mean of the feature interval 25.7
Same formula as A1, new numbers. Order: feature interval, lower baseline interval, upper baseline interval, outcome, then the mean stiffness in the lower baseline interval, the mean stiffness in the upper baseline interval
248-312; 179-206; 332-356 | 8.3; 26.3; 34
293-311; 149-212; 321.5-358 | 1.3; 26.5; 33.6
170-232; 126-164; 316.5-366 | 7.3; 27.9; 33.1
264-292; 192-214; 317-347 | 4.2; 25.8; 33.1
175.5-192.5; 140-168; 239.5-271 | 0.7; 28.2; 25.1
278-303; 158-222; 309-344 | 2.8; 26.3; 32.8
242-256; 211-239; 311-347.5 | 1.2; 25.5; 32.9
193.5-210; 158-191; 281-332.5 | 0.9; 26.6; 30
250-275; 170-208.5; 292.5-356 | 3.5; 26.1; 32.1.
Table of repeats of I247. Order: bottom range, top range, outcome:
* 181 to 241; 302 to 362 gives 1.27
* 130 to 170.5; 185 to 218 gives 0.93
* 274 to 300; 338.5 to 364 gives 1.23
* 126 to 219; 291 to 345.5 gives 1.18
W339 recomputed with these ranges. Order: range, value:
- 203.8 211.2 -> 24.9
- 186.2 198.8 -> 26.1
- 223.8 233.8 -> 25.3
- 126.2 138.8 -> 26.9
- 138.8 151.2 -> 28.8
